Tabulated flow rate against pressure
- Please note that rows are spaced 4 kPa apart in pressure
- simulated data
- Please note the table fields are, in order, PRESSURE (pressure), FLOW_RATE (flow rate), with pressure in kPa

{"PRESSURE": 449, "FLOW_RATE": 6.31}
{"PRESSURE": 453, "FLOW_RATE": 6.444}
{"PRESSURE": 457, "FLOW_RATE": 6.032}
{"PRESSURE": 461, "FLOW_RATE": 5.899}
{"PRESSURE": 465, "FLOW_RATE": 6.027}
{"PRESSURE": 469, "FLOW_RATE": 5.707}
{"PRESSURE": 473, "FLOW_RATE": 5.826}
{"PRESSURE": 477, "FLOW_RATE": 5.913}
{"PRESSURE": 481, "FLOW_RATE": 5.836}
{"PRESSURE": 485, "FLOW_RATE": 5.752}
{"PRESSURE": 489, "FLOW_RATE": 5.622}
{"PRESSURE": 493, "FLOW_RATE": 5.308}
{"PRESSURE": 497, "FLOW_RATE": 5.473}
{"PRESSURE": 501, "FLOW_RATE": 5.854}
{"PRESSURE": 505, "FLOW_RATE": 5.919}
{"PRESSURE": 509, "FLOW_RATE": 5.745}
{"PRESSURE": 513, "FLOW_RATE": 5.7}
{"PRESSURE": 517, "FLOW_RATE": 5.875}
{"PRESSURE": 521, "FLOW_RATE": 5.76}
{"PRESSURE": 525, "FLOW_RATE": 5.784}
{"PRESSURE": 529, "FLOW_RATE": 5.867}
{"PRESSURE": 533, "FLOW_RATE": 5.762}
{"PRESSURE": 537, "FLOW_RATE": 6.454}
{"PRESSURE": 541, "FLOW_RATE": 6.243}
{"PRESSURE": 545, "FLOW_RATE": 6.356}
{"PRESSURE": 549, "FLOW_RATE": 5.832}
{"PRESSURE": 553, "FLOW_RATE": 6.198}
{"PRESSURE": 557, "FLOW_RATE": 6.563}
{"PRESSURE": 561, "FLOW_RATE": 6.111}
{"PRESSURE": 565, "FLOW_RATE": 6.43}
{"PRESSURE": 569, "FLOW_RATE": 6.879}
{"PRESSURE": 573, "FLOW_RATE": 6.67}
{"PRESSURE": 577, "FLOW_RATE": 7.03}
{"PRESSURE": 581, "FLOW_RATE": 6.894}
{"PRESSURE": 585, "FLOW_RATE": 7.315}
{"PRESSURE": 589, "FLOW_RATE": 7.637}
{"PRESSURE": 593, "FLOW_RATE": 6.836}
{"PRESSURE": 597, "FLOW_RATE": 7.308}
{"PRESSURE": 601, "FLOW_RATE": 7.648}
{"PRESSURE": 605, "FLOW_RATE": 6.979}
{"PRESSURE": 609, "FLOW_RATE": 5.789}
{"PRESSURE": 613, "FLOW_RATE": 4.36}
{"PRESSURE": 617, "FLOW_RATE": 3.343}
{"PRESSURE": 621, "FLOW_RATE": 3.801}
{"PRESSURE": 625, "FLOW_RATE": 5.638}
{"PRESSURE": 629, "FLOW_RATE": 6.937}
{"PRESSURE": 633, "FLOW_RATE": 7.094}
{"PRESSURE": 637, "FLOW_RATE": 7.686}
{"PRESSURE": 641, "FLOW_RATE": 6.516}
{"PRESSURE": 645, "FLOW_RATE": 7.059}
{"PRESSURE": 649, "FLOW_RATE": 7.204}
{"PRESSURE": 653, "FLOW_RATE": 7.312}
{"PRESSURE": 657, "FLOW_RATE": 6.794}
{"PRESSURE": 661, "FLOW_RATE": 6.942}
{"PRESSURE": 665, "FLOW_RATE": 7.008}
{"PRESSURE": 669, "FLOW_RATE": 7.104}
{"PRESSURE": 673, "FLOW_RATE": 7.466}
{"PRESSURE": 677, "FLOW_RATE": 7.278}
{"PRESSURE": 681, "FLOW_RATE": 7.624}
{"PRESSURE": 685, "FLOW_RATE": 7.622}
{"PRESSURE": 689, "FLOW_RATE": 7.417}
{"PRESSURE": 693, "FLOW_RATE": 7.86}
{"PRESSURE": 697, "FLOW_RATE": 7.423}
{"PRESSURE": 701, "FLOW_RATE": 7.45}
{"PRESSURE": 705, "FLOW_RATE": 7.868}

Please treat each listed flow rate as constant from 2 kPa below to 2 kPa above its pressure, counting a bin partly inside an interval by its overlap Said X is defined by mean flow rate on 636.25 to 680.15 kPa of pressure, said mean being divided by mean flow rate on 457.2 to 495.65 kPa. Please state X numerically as 1.2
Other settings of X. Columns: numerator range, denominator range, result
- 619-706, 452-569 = 1.18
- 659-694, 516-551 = 1.23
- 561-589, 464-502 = 1.20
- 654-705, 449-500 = 1.26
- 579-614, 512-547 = 1.14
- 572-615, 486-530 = 1.18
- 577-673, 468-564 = 1.12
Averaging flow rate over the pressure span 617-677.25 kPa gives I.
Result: 6.66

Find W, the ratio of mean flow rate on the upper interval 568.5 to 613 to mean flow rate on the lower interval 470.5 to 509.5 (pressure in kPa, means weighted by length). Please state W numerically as 1.20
